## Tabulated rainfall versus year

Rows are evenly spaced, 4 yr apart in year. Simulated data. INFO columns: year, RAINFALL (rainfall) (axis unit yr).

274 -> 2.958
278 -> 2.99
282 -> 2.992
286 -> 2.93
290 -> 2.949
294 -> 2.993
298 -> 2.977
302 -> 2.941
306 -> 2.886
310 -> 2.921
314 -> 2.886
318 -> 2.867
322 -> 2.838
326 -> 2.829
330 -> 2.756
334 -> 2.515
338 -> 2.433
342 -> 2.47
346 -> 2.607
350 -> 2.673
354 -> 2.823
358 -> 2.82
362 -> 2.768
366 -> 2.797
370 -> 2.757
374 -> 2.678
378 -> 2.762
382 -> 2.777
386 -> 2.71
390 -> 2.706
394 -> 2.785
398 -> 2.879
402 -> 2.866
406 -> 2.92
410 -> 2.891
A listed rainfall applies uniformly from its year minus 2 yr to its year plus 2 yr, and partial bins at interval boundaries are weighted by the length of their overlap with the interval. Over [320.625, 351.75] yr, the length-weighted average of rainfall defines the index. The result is 2.64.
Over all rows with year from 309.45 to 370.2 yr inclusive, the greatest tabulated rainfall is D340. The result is 2.921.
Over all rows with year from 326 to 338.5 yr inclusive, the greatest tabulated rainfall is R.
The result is 2.829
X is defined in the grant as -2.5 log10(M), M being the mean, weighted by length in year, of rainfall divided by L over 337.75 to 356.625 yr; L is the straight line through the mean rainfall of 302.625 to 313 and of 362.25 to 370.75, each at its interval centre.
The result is 0.08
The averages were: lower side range 2.91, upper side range 2.78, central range 2.62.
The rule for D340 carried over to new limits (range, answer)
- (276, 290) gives 2.992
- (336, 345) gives 2.47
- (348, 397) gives 2.823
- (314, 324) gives 2.886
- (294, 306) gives 2.993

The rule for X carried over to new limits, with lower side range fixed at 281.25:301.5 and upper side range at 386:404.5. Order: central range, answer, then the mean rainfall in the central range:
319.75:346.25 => 0.10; 2.64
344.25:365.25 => 0.05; 2.74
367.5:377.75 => 0.04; 2.73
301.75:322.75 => 0.02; 2.89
